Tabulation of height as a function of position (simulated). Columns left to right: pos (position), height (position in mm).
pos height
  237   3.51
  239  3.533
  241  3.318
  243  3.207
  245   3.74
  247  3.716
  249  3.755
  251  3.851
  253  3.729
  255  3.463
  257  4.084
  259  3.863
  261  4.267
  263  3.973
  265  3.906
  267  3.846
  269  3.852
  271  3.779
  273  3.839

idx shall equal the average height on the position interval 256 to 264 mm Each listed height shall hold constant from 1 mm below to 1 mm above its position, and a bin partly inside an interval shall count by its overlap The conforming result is 4.05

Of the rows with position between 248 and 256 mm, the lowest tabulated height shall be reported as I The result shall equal 3.463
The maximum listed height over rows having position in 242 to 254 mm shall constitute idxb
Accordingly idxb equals 3.851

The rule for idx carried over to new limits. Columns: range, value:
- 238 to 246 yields 3.45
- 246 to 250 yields 3.74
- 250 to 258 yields 3.78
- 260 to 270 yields 3.97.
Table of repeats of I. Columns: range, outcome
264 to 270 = 3.846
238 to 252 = 3.207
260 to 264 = 3.973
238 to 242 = 3.318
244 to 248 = 3.716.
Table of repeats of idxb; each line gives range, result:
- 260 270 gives 4.267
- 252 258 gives 4.084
